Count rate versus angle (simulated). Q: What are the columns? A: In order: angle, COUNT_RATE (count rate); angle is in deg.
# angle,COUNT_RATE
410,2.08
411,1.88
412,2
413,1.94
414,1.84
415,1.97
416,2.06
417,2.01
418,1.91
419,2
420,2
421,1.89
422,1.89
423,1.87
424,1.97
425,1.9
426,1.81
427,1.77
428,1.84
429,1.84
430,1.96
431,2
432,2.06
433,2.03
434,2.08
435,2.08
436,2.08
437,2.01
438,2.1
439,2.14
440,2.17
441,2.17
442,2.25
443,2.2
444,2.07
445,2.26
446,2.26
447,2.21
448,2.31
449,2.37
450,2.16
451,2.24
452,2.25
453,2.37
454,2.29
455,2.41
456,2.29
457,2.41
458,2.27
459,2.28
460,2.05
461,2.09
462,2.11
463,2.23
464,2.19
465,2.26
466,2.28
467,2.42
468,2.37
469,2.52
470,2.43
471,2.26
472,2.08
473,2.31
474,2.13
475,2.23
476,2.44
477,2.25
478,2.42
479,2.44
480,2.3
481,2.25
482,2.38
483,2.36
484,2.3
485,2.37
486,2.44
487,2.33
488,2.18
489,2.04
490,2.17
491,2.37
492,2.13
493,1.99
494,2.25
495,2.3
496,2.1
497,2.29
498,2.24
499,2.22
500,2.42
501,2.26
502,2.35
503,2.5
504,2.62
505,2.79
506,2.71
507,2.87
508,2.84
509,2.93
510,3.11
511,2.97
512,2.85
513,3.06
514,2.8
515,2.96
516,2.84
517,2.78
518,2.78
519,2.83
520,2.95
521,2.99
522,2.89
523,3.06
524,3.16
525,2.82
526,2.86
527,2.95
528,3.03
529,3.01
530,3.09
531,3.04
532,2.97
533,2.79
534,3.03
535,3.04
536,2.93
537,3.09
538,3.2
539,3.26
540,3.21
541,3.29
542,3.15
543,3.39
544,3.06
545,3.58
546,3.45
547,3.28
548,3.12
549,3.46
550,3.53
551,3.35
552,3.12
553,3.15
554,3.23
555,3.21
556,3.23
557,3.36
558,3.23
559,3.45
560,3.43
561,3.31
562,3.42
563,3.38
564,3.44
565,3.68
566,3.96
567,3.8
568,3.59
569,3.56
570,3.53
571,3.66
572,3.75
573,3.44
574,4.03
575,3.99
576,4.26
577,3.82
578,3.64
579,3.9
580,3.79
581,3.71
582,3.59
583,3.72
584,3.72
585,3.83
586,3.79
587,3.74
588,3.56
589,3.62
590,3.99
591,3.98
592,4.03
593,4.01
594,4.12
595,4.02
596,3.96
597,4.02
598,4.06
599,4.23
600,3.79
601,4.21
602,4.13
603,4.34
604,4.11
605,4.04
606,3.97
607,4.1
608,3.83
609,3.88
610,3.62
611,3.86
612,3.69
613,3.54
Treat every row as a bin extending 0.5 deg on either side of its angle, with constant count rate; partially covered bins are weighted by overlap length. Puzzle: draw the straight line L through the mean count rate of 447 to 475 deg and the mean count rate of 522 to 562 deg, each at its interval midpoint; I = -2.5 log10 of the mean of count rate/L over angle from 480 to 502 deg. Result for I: 0.15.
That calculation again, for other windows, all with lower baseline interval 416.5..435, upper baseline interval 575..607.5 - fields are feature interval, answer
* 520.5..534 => 0.07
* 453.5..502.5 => 0.13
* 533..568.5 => 0.04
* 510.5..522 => 0.05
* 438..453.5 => -0.02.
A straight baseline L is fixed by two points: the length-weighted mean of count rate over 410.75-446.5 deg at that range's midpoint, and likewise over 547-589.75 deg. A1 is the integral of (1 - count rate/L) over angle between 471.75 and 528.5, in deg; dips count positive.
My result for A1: 5.4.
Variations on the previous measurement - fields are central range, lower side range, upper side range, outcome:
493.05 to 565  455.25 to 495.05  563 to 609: 1.6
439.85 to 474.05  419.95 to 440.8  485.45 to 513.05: -1.5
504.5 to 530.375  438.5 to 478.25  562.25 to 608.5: 0.7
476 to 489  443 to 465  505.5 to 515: 1.3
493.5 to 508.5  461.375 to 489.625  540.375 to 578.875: 1.2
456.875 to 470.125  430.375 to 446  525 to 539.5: 0.5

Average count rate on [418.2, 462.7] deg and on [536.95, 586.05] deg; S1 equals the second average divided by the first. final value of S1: 1.66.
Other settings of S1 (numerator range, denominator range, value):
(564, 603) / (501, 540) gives 1.32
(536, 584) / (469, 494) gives 1.53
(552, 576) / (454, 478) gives 1.55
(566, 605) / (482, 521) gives 1.53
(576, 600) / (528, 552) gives 1.22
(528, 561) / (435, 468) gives 1.44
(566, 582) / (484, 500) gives 1.68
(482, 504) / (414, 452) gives 1.11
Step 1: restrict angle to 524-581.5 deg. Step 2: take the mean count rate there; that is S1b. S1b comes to 3.37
